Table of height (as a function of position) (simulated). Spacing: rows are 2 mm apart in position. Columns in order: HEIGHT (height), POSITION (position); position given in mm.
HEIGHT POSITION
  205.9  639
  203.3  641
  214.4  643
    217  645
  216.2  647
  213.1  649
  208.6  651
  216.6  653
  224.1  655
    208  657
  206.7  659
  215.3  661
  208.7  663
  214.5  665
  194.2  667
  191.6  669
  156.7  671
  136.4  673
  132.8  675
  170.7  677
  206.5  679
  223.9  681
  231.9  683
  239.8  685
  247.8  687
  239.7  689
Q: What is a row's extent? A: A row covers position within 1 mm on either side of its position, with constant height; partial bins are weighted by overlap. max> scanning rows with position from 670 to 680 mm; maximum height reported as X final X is 206.5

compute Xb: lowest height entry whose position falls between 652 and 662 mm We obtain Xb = 206.7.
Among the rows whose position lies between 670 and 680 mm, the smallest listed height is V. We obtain 132.8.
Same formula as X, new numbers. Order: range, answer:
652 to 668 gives 224.1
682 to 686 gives 239.8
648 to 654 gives 216.6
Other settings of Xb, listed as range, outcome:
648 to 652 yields 208.6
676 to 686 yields 170.7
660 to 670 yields 191.6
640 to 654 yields 203.3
